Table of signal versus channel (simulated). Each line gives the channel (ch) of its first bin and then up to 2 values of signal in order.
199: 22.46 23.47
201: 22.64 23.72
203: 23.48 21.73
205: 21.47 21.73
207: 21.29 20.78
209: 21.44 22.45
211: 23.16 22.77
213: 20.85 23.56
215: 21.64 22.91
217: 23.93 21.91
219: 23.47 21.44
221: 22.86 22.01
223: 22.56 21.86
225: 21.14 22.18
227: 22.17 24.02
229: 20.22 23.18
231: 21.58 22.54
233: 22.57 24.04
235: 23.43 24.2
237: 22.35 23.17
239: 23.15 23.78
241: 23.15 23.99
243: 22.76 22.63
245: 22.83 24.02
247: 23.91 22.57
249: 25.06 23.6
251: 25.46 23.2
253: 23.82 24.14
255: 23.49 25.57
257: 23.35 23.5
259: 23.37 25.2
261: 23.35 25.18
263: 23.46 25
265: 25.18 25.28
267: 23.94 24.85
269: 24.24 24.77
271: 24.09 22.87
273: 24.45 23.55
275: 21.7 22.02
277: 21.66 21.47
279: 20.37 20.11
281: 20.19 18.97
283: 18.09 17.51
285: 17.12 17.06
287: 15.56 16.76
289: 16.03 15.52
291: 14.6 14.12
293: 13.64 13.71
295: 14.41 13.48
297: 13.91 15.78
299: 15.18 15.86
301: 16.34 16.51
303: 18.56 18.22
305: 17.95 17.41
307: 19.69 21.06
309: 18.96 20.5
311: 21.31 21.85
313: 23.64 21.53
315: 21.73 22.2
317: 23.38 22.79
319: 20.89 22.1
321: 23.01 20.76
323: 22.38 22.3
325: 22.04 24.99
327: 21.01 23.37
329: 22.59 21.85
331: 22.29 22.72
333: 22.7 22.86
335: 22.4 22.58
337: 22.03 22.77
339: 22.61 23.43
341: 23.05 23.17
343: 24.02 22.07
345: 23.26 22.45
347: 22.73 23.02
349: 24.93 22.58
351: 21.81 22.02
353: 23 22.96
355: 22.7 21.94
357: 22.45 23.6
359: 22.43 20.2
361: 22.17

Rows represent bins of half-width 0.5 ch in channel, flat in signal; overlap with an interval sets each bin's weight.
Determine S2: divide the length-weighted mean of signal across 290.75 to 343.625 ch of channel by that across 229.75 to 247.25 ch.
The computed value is 0.9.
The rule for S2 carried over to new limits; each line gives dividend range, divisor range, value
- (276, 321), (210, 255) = 0.80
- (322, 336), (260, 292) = 1.07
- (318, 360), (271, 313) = 1.24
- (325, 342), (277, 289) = 1.23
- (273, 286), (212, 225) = 0.91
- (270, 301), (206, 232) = 0.81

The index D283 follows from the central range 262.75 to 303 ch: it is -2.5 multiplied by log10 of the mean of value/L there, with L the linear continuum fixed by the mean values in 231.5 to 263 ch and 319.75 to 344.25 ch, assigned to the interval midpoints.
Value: 0.21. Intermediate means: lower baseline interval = 23.7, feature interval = 19.2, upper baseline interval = 22.6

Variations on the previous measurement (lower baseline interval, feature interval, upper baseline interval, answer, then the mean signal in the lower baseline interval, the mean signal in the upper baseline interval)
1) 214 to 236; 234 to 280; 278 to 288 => -0.17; 22.5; 18.4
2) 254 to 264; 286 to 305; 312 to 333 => 0.43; 24.1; 22.4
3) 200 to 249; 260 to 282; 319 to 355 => -0.02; 22.6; 22.7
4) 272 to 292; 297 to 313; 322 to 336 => 0.13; 19.1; 22.5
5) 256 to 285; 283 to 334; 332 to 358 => 0.18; 22.7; 22.8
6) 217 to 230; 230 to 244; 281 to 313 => -0.09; 22.3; 17.1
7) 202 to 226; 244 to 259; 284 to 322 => -0.16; 22.2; 18.2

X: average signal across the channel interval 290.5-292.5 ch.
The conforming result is 14.4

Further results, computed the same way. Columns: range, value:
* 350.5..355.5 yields 22.5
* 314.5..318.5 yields 22.5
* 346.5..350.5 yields 23.3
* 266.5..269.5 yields 24.3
